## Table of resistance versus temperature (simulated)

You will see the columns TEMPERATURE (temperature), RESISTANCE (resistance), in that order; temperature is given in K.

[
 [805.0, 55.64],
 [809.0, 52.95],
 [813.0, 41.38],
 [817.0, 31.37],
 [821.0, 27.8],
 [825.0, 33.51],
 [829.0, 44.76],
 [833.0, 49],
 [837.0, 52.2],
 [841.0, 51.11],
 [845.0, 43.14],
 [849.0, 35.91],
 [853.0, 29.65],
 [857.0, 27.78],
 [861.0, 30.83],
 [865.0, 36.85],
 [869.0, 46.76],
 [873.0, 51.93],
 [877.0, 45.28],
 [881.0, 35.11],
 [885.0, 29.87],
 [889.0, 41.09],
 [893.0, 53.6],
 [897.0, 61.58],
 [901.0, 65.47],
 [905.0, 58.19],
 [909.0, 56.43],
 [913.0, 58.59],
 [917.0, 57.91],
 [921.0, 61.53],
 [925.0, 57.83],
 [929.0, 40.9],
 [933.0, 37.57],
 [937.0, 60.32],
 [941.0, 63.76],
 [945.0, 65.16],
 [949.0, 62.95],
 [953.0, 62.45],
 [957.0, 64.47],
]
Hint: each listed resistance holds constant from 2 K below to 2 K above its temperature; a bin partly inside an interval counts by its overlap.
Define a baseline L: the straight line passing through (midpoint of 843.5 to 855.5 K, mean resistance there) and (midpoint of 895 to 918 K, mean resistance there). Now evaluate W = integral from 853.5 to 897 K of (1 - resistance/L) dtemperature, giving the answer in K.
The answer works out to 5.7 K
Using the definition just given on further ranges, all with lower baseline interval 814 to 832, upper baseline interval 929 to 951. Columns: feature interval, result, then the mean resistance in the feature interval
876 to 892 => 2.78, 38.4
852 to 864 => 3.39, 30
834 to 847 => -3.44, 48.8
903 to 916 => -1.73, 57.8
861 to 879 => 0.16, 43.6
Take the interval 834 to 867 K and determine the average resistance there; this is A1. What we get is 38.8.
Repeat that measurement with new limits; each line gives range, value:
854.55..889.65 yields 38.2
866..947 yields 52.3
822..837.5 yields 43.1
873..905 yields 48.4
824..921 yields 46.1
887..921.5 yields 57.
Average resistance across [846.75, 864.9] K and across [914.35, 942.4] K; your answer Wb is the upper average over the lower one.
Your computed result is 1.7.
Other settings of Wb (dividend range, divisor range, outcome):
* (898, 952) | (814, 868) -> 1.51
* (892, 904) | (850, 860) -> 2.04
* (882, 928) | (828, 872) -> 1.32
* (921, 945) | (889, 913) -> 0.94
